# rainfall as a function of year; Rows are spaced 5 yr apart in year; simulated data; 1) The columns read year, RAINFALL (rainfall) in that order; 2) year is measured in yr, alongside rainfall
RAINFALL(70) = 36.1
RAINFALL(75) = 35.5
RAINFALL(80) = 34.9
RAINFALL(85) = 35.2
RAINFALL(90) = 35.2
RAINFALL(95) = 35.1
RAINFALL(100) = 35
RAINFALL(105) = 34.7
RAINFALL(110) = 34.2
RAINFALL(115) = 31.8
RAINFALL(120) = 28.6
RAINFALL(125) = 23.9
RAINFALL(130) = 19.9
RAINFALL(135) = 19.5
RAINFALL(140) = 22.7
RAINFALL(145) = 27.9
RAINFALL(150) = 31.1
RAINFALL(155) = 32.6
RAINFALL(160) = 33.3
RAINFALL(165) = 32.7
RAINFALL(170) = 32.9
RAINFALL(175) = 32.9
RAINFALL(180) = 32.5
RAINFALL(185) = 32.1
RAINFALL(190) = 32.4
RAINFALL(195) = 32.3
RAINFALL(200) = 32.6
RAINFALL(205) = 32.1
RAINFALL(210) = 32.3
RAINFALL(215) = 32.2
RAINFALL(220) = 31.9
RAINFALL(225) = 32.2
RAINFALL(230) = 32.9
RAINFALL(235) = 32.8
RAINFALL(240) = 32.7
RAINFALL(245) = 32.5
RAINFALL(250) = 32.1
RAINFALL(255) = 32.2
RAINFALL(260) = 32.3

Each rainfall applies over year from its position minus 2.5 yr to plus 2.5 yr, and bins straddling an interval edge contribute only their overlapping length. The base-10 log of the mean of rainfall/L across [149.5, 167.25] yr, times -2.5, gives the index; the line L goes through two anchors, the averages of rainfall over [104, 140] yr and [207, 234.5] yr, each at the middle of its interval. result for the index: -0.13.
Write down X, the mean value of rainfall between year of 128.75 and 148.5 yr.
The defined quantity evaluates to 23.1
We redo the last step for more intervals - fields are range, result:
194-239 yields 32.4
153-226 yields 32.5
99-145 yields 27.6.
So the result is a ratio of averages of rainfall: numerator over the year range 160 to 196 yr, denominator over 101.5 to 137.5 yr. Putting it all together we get 1.18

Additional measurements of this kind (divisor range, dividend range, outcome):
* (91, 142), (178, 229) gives 1.12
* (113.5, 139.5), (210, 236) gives 1.33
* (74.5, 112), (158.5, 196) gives 0.93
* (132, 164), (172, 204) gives 1.16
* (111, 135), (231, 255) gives 1.26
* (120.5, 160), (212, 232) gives 1.24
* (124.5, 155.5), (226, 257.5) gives 1.30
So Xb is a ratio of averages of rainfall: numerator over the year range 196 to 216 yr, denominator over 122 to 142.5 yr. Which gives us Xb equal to 1.49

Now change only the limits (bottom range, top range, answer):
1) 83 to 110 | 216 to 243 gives 0.93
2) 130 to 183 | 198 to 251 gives 1.10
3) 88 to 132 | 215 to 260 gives 1.04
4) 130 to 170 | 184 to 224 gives 1.14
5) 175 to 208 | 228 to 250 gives 1.01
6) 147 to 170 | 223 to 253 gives 1.00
